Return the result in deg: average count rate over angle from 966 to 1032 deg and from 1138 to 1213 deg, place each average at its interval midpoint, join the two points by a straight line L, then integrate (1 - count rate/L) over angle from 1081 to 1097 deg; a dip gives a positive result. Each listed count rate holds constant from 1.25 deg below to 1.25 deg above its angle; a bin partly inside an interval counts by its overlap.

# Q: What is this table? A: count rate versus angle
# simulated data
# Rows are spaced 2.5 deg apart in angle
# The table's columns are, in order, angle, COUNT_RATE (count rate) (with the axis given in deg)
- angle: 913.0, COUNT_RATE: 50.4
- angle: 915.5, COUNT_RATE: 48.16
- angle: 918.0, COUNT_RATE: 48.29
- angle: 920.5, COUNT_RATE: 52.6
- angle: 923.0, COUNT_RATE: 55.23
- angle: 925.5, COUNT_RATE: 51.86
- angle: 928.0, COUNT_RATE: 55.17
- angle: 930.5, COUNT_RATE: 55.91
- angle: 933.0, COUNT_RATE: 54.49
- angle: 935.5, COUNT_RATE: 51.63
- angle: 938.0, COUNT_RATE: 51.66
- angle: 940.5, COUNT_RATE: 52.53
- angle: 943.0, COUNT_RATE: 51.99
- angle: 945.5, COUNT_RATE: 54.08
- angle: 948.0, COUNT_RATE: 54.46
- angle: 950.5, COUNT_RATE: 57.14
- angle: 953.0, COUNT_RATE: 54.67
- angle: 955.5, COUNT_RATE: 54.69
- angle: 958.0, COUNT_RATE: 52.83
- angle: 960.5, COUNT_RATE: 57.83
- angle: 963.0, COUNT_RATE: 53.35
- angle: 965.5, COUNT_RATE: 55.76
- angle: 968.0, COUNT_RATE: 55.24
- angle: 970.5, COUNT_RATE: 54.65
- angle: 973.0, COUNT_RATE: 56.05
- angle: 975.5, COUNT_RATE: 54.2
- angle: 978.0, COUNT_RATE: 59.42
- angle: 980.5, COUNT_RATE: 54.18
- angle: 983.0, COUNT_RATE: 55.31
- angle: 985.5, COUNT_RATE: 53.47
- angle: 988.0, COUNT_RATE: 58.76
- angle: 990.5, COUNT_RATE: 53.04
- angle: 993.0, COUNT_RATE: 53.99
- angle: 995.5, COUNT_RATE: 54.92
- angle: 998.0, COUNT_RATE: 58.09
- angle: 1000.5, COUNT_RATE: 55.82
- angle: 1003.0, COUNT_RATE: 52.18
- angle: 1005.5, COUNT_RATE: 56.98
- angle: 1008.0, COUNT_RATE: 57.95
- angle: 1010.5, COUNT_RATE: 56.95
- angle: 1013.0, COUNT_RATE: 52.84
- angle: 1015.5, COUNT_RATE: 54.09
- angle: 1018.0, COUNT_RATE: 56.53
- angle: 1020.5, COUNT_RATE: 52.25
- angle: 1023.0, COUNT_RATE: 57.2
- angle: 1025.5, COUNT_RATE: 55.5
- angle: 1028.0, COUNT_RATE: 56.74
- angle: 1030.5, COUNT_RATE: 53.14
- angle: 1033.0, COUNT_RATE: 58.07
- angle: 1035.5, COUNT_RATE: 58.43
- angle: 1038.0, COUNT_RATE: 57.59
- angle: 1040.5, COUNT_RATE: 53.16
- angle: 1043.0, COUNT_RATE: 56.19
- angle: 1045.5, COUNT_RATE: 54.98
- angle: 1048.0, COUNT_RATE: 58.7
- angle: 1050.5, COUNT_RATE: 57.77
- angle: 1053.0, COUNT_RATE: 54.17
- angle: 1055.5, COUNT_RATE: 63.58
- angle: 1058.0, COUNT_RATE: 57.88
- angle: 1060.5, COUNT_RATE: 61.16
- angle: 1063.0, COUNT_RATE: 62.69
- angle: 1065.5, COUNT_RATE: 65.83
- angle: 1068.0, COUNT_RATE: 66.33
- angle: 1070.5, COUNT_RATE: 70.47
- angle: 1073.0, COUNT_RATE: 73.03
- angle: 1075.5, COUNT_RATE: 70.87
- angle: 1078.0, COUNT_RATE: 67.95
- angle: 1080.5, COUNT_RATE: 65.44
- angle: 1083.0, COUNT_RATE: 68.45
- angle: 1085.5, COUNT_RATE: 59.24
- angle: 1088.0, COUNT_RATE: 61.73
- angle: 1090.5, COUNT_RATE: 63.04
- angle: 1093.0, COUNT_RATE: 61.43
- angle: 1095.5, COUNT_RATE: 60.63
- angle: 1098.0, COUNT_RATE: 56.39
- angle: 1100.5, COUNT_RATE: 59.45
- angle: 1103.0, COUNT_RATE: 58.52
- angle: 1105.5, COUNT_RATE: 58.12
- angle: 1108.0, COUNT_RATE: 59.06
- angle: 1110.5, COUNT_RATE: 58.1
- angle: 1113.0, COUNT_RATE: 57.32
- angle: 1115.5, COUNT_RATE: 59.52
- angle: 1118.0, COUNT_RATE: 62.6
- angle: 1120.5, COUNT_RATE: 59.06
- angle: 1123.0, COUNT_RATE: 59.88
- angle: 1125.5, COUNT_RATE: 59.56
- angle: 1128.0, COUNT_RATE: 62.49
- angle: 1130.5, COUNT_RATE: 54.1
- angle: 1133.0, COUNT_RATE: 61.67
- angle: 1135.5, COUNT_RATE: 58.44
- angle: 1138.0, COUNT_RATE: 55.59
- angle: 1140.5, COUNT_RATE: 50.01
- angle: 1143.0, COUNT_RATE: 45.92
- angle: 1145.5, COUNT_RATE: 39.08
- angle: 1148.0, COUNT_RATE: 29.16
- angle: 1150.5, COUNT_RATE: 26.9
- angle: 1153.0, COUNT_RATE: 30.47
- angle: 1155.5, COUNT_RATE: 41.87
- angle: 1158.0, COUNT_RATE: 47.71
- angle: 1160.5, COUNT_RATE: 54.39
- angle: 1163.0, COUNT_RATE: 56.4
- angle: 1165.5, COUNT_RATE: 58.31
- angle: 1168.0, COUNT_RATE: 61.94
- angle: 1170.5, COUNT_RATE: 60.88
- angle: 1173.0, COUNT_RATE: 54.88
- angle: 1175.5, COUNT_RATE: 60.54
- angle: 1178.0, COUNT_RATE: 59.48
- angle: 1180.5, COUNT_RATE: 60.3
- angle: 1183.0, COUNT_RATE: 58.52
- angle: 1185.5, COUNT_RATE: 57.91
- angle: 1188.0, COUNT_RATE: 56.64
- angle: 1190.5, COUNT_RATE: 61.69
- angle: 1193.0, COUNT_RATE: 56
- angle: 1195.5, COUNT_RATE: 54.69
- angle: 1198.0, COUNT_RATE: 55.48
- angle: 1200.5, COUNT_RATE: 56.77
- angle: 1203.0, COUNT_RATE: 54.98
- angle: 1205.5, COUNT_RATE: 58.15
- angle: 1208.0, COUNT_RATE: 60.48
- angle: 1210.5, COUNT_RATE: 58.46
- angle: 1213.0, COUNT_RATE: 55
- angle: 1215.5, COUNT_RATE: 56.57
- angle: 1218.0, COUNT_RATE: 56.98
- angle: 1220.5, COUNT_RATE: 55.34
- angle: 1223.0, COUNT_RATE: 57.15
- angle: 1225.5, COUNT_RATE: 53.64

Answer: -2.5 deg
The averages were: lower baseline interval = 55.4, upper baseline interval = 52.8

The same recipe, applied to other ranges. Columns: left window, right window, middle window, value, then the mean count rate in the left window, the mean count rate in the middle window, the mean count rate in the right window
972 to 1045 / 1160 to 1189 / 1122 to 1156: 5.61 deg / 55.6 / 48.3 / 58.5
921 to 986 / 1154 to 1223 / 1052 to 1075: -3.62 deg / 54.5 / 64.2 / 56.6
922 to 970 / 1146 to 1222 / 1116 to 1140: -2.28 deg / 54.2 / 59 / 53.8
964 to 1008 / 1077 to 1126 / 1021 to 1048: 0.74 deg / 55.5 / 56.1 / 60.8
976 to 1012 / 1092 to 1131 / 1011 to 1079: -2.58 deg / 55.7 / 59.5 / 59.2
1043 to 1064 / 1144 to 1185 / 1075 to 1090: -2.33 deg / 58.7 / 65.2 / 50.2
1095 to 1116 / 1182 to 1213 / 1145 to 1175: 5.41 deg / 58.5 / 47.4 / 57.4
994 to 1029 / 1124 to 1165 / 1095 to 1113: -2.74 deg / 55.6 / 58.4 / 48.6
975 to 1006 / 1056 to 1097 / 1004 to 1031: 1.30 deg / 55.4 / 55.5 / 64.7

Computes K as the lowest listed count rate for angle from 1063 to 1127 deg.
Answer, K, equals 56.39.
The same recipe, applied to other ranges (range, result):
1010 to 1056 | 52.25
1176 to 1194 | 56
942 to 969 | 51.99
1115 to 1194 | 26.9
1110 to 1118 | 57.32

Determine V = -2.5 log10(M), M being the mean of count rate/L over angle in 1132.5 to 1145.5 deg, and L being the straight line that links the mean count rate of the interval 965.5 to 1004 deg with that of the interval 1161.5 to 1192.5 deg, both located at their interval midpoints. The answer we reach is 0.11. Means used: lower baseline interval 55.3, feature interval 52.4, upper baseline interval 58.8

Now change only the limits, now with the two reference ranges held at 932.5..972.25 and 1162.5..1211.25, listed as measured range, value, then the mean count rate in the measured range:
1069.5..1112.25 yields -0.12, 62.9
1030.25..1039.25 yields -0.03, 57.2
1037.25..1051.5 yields -0.01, 56.3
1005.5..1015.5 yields -0.01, 55.8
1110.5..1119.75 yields -0.05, 59.5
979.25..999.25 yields -0.01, 55.2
